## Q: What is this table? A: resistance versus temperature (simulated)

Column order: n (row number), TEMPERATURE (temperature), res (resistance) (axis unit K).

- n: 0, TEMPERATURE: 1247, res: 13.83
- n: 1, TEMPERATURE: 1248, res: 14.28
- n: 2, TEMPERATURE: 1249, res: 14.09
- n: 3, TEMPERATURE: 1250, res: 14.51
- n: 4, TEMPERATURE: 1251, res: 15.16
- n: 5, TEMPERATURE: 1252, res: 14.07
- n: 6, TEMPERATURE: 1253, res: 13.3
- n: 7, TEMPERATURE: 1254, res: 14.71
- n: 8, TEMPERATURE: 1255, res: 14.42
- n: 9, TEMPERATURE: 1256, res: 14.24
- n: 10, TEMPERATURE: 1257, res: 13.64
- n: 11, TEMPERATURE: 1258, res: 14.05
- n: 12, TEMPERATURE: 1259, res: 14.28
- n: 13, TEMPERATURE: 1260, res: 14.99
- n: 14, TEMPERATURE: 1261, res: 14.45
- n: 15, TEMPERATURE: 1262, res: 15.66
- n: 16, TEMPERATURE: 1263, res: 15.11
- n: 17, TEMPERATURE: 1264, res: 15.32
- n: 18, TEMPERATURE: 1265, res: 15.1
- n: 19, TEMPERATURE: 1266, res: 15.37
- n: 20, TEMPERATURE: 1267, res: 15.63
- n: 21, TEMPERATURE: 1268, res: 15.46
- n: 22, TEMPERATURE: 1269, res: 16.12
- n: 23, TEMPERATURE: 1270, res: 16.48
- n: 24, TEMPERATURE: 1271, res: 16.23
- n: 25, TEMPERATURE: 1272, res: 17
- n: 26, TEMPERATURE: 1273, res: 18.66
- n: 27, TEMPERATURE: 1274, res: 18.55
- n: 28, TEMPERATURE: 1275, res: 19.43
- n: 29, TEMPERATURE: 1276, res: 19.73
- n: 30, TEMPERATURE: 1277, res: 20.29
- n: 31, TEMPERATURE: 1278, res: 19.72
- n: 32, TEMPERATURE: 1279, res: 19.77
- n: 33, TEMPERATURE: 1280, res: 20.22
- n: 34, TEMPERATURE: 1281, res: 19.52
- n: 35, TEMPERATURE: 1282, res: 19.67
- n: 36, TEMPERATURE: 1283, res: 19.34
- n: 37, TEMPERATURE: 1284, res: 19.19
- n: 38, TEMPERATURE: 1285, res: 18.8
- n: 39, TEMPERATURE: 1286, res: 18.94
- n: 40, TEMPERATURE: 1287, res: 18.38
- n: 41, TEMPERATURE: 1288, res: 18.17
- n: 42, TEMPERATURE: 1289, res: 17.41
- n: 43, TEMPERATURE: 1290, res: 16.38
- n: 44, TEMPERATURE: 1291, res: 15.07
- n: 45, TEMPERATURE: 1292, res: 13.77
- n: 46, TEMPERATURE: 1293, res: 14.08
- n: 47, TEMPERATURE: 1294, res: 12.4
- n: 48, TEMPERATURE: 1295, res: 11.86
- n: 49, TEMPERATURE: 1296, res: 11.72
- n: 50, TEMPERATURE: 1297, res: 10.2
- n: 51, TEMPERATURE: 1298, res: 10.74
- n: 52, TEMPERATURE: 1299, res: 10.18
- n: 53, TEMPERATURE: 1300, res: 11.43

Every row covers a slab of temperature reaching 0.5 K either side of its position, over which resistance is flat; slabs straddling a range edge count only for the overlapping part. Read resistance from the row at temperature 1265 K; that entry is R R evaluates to 15.1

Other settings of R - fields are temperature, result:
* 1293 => 14.08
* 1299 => 10.18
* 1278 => 19.72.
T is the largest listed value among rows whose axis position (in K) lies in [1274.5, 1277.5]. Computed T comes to 20.29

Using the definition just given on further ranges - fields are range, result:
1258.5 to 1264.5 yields 15.66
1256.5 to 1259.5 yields 14.28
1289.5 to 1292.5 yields 16.38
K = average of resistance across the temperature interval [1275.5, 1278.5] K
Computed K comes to 19.9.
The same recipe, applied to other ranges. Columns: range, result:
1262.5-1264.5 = 15.2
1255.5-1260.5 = 14.2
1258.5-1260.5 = 14.6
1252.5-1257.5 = 14.1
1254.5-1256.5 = 14.3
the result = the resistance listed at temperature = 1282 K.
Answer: 19.67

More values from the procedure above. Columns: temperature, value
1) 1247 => 13.83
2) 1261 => 14.45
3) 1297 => 10.2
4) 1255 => 14.42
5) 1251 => 15.16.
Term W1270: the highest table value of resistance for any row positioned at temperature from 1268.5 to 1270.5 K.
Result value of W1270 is 16.48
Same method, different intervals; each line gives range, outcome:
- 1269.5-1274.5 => 18.66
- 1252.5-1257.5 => 14.71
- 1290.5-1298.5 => 15.07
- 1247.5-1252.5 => 15.16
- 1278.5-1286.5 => 20.22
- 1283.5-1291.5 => 19.19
